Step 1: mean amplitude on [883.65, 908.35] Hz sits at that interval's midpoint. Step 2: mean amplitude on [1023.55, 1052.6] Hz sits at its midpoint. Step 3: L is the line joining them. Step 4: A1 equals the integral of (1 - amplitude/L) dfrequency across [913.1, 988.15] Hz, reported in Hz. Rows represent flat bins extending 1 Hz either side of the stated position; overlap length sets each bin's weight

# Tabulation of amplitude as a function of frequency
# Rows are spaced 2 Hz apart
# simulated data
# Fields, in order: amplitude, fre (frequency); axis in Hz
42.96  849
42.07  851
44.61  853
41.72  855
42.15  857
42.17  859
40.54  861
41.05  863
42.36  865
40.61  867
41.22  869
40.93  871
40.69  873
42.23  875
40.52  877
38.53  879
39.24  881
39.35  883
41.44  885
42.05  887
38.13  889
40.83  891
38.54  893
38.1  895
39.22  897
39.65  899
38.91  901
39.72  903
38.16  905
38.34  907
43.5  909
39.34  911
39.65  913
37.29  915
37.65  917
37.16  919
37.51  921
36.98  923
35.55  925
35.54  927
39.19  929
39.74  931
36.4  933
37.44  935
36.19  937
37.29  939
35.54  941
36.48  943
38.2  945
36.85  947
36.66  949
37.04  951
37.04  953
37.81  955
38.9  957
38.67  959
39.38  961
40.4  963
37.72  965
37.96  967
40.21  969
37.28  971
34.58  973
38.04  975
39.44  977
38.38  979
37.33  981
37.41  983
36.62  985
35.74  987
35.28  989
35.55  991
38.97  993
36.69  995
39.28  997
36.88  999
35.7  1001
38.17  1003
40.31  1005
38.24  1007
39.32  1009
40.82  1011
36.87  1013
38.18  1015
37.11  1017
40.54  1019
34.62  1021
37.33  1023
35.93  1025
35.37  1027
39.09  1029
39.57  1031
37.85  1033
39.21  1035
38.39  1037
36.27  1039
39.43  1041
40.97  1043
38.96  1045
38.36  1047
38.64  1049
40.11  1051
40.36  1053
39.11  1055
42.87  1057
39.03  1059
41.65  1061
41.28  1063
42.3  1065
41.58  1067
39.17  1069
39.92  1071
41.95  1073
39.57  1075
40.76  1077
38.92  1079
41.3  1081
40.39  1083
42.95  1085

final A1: 3.0 Hz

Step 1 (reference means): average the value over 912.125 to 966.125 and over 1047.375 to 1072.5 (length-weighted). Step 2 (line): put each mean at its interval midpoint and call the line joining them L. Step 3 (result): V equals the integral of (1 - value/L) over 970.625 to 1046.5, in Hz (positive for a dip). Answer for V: 2.8 Hz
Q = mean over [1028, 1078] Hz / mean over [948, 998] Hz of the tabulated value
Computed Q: 1.1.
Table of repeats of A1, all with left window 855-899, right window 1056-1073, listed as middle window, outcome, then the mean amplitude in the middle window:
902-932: 1.7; 38.4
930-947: 1.5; 37.1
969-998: 2.5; 37.3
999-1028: 2.2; 37.7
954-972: 0.9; 38.7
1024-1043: 1.3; 38.1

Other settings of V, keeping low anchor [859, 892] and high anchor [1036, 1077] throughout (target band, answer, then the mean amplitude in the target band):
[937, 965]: 1.89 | 37.7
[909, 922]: 0.64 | 38.5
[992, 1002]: 0.68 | 37.5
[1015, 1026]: 0.81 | 37.2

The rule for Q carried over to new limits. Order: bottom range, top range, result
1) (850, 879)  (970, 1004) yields 0.89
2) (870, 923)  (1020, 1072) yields 0.99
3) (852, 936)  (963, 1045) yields 0.96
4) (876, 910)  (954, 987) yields 0.96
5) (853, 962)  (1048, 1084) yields 1.04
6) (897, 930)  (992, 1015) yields 1.00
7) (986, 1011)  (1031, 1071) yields 1.06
